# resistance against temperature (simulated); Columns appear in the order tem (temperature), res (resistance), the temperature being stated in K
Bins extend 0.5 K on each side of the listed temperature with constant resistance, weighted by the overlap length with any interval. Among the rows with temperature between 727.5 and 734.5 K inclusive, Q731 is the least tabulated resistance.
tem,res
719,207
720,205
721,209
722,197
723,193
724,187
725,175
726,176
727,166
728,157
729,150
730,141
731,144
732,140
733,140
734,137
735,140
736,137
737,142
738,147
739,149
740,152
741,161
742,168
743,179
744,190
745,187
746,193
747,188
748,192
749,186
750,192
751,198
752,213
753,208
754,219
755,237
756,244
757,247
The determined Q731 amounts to 137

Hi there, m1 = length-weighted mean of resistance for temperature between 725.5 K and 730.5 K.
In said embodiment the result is 158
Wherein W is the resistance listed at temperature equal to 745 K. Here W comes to 187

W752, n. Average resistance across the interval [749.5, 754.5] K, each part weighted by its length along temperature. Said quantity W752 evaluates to 206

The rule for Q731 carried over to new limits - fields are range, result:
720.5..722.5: 197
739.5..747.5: 152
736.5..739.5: 142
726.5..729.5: 150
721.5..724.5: 187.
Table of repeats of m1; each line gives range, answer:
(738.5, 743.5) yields 162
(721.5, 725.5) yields 188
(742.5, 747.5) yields 187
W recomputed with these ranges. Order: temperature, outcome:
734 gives 137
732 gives 140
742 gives 168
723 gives 193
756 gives 244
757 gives 247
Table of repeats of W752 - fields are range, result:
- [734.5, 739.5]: 143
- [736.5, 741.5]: 150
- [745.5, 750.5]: 190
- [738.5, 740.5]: 150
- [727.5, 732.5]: 146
